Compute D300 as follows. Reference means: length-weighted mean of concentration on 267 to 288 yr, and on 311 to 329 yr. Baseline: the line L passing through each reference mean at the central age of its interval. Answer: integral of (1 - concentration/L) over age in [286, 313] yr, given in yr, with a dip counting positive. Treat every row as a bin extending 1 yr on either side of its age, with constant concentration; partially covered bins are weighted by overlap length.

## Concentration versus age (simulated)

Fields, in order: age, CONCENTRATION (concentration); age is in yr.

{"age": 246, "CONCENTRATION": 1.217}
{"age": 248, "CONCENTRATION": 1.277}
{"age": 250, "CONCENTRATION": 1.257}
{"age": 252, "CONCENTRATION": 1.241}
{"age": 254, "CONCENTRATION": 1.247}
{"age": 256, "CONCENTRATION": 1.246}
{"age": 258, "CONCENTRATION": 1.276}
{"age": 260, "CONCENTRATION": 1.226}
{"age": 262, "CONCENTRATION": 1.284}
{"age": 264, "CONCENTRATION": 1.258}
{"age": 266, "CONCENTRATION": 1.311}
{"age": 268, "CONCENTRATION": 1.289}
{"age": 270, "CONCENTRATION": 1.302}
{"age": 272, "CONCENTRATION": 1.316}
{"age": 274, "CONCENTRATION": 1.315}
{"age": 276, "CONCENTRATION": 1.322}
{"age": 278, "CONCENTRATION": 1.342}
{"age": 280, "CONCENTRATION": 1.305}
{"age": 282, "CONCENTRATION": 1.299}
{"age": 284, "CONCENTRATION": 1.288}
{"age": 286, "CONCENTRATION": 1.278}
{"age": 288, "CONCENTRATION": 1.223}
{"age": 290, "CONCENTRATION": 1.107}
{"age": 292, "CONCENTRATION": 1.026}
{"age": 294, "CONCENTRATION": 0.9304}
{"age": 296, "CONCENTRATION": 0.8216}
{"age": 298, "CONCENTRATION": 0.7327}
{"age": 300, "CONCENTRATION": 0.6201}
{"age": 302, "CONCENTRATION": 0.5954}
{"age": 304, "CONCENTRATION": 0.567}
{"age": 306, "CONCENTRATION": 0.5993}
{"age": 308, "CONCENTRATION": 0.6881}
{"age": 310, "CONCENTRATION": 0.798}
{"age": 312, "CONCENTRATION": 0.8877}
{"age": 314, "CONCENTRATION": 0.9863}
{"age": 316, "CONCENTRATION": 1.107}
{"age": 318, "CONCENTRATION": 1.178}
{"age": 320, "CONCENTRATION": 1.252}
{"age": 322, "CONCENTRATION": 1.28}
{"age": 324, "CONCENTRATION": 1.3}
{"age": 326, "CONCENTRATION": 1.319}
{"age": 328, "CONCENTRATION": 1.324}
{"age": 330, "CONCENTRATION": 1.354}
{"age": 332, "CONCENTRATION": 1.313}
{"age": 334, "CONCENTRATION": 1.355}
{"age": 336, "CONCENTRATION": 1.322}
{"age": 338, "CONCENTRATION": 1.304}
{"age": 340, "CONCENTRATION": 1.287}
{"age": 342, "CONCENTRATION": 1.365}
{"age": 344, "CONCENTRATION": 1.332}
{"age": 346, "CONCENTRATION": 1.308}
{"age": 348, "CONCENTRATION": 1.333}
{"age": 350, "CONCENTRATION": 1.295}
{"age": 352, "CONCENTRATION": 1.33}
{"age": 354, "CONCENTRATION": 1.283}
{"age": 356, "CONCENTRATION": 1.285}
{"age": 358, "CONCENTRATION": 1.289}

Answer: 8.9 yr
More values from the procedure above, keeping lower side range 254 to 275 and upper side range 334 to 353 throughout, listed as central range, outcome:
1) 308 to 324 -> 3.03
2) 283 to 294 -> 1.12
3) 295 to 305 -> 4.86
